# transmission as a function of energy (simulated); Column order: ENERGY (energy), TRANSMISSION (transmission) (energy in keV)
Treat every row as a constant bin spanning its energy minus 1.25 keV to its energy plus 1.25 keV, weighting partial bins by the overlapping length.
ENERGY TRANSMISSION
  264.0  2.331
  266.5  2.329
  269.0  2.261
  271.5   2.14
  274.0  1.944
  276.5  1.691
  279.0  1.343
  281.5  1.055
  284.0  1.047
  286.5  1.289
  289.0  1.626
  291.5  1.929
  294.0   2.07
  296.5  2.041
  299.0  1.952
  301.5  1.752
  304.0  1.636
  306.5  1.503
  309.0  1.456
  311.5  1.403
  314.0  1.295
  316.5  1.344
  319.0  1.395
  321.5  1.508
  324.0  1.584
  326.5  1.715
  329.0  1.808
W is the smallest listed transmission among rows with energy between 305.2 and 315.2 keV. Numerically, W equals 1.295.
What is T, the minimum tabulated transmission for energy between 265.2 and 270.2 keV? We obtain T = 2.261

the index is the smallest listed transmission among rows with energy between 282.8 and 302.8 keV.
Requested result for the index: 1.047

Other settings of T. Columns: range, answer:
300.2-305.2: 1.636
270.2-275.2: 1.944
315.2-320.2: 1.344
